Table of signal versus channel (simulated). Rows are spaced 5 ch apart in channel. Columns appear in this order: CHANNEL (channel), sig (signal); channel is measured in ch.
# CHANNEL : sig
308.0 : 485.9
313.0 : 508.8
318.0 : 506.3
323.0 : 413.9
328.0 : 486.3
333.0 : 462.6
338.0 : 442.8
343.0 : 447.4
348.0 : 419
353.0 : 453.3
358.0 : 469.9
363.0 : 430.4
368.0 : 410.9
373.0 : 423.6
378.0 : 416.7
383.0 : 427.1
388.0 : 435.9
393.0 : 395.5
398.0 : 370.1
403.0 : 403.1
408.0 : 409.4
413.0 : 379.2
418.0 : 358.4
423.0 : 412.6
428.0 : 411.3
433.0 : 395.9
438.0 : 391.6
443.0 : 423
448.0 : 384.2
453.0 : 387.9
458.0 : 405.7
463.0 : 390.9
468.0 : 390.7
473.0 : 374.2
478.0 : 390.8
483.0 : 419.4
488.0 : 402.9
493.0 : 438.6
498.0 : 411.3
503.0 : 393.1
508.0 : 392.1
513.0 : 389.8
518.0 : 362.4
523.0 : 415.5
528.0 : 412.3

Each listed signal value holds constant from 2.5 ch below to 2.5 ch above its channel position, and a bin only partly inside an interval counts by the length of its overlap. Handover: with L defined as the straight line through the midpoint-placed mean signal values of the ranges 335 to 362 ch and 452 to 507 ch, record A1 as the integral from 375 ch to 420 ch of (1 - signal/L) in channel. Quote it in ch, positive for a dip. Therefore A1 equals 3.0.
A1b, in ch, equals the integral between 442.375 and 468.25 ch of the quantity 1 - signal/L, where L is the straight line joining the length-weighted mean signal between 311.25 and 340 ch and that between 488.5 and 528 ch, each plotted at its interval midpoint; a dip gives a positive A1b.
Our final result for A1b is 1.6 ch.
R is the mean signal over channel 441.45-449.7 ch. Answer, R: 403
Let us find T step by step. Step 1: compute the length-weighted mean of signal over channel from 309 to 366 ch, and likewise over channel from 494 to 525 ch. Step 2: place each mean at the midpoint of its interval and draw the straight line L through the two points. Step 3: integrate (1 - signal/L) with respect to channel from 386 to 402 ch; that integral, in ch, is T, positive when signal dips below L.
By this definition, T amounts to 1.4 ch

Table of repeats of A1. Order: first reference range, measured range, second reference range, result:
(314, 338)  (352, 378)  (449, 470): 0.6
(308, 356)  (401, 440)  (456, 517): 2.8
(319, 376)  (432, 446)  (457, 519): 0.3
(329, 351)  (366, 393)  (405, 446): 0.2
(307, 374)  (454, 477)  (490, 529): 1.4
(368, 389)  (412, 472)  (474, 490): 2.3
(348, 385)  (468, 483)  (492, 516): 0.7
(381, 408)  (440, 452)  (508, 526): 0.0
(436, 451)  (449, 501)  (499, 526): -0.6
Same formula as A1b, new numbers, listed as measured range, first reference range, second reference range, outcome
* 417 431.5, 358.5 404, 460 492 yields 0.3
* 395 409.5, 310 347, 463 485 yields 1.2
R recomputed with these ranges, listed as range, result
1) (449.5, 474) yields 391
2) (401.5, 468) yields 396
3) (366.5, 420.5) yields 403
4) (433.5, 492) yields 398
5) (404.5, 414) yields 398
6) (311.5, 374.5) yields 451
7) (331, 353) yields 444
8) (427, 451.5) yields 400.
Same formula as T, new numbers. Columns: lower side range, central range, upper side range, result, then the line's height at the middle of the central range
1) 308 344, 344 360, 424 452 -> 0.2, 453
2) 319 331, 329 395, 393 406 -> -1.8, 424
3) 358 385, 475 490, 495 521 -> -0.2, 398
